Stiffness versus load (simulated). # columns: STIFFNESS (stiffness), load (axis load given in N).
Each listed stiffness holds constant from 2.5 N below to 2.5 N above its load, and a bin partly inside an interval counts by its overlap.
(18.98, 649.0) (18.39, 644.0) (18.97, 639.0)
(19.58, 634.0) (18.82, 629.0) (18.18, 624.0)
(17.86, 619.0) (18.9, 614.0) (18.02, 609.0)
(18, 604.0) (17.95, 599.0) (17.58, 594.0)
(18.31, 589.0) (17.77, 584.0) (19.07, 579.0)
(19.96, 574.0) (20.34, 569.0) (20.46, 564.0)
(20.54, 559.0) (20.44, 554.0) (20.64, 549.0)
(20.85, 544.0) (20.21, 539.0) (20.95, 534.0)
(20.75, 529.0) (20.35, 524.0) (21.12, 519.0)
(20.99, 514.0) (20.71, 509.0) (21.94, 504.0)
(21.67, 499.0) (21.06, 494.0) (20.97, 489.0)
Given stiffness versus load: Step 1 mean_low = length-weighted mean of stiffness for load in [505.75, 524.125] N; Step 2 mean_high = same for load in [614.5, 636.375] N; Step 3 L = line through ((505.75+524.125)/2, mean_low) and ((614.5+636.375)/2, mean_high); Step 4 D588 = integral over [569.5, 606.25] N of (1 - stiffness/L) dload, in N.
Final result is 1.7 N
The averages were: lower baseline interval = 20.9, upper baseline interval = 18.6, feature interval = 18.5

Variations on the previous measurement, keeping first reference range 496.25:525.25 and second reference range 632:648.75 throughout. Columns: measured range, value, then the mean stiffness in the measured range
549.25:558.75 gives -0.04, 20.5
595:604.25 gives 0.82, 17.9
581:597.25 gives 1.56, 17.9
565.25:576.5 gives -0.02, 20.2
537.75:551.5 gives -0.01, 20.6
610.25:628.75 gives 0.92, 18.4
